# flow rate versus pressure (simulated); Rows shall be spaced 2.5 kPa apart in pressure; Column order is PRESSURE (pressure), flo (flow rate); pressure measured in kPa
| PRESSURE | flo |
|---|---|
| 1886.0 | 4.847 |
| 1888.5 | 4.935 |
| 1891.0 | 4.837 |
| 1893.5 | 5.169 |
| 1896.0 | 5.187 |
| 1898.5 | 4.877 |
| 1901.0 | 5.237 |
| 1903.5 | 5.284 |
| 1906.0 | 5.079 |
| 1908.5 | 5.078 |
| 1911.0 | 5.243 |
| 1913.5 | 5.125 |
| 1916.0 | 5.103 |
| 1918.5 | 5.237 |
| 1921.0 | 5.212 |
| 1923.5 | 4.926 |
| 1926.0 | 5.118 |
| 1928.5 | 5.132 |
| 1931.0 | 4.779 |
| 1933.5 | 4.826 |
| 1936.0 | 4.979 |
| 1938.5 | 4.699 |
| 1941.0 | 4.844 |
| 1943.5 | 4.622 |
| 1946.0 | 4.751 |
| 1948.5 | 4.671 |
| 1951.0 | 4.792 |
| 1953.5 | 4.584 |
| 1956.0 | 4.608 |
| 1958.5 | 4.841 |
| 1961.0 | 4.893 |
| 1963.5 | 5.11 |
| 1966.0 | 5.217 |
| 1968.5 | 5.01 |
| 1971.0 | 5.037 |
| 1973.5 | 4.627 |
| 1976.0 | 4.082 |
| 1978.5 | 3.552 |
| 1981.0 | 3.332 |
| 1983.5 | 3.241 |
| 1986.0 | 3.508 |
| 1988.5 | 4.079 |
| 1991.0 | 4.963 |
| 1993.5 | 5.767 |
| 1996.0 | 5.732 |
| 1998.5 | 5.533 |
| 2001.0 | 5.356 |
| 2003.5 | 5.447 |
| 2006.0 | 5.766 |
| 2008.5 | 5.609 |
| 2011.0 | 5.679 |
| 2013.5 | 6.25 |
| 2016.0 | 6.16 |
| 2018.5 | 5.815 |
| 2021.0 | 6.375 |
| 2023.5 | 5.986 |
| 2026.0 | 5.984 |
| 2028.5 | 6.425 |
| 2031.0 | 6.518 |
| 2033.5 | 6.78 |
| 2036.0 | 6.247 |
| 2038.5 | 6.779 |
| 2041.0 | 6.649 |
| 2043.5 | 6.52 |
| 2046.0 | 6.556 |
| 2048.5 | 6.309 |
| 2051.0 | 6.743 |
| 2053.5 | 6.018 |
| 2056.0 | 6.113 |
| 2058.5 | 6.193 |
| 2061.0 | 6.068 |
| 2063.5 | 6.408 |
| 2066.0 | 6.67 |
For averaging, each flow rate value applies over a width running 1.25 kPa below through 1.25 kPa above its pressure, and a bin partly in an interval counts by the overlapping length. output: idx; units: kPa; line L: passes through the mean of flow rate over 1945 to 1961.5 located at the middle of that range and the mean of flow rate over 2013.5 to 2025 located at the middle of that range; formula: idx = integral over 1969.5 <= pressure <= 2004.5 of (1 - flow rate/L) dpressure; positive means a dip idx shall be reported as 5.5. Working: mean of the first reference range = 4.73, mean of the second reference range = 6.1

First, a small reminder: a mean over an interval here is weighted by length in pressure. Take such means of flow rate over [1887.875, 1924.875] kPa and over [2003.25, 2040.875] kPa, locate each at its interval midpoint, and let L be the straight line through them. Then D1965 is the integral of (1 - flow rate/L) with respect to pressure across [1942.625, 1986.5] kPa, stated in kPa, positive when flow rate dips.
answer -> 8.9 kPa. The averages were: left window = 5.1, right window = 6.16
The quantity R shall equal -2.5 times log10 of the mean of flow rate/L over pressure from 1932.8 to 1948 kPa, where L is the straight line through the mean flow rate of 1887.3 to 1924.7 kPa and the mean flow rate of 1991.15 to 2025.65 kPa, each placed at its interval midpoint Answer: 0.12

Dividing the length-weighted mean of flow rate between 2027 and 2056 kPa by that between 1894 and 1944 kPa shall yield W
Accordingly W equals 1.3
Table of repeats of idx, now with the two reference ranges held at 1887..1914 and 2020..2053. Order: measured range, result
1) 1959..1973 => 1.8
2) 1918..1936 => 1.1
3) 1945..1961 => 2.5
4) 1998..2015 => 1.3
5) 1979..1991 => 4.5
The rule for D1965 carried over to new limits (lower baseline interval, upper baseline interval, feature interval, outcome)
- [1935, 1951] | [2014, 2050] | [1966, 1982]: 2.84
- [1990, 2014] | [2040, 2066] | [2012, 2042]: -1.73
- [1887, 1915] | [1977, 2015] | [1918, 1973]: 1.30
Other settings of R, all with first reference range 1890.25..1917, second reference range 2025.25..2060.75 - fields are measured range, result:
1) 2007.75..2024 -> 0.03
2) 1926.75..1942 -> 0.11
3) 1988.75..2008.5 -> 0.11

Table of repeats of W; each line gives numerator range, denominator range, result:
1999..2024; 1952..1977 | 1.21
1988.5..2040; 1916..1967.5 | 1.21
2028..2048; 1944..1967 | 1.36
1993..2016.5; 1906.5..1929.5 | 1.11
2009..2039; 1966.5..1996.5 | 1.41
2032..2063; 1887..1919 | 1.26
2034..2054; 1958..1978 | 1.35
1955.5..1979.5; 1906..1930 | 0.92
